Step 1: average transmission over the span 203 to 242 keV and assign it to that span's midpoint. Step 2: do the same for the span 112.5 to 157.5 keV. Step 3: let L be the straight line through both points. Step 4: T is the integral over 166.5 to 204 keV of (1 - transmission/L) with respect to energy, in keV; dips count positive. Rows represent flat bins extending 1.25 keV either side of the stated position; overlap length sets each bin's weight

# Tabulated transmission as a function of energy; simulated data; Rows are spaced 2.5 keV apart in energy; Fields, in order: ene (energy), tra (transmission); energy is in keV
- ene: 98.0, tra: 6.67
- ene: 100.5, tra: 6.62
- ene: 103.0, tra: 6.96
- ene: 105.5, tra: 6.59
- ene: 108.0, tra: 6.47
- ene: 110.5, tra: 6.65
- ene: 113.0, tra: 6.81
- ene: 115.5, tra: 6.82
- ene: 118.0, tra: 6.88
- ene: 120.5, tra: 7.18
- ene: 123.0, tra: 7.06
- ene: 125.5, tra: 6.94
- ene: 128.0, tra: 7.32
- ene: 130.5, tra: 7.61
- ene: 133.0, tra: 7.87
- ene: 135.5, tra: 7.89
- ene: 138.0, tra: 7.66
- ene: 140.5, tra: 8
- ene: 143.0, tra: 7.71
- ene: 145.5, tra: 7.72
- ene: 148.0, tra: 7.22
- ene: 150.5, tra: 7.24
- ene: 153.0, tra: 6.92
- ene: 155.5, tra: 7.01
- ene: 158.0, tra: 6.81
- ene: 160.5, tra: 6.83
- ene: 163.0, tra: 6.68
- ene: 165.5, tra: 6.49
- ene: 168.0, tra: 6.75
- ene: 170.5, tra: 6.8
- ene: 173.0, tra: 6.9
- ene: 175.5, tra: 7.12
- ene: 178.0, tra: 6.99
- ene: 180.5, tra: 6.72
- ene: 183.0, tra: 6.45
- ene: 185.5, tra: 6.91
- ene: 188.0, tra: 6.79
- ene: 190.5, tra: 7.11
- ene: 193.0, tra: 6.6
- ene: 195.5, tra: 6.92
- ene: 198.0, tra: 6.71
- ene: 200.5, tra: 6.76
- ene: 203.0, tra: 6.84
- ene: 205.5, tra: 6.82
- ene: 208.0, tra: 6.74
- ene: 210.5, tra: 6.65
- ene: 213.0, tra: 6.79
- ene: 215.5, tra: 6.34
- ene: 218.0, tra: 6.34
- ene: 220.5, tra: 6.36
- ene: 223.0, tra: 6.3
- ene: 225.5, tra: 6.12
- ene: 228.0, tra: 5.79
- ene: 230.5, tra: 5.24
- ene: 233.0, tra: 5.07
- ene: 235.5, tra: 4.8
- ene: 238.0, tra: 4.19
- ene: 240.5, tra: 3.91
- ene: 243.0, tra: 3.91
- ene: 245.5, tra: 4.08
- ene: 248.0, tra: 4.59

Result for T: -2.0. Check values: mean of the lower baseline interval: 7.33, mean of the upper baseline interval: 5.85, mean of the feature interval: 6.82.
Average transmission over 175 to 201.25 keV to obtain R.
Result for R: 6.82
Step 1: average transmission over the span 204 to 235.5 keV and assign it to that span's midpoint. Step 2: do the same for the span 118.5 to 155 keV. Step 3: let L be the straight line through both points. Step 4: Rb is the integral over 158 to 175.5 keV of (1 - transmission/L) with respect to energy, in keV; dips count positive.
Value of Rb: 0.5 keV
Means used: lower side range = 7.43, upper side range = 6.16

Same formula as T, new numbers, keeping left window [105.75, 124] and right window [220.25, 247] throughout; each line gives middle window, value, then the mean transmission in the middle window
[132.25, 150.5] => -3.60 keV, 7.69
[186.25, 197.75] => -2.43 keV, 6.84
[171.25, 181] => -1.74 keV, 6.94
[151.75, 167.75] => -1.69 keV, 6.79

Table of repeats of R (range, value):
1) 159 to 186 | 6.78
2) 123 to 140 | 7.53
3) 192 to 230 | 6.51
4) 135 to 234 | 6.77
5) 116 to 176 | 7.19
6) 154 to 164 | 6.84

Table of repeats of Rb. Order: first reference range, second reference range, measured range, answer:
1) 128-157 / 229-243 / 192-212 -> -3.9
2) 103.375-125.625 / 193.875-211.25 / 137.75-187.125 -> -1.7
